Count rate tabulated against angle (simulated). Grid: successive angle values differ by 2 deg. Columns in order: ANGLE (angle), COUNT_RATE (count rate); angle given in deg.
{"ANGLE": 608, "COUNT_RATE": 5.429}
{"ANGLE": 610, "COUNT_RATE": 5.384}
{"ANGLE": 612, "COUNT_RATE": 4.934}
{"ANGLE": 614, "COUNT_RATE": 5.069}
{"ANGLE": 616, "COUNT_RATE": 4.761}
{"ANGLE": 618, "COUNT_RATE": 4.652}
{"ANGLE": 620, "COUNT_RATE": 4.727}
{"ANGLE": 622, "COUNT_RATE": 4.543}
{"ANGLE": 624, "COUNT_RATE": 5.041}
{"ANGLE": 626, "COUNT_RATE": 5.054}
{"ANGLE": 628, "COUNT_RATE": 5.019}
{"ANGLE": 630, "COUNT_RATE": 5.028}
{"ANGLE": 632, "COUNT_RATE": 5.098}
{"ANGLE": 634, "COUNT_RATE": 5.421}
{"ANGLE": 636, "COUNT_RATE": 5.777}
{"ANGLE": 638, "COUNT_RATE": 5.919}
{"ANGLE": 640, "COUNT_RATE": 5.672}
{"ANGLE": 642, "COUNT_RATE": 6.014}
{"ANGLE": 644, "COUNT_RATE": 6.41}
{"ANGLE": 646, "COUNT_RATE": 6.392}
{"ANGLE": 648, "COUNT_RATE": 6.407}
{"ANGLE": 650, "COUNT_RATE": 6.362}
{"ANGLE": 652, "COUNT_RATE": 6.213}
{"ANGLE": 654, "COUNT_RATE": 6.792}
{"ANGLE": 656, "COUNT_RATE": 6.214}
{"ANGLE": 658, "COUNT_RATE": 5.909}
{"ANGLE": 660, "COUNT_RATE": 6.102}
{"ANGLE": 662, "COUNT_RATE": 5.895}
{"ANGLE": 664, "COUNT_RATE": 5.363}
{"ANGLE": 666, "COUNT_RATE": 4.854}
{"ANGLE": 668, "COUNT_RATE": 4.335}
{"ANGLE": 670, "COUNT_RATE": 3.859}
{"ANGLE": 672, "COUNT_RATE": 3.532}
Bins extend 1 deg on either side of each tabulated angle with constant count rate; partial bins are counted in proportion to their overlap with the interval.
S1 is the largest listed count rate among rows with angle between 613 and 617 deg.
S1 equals 5.069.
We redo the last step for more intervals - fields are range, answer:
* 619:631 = 5.054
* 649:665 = 6.792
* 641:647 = 6.41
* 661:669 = 5.895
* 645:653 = 6.407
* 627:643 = 6.014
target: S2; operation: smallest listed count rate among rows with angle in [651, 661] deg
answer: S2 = 5.909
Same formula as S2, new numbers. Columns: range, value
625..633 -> 5.019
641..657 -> 6.014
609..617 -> 4.761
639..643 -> 5.672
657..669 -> 4.335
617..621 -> 4.652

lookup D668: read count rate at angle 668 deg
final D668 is 4.335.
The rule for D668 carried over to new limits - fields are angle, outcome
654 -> 6.792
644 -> 6.41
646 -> 6.392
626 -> 5.054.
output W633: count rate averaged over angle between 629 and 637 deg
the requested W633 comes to 5.33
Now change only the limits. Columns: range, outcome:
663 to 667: 5.11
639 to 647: 6.12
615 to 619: 4.71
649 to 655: 6.46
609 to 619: 4.96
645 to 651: 6.39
